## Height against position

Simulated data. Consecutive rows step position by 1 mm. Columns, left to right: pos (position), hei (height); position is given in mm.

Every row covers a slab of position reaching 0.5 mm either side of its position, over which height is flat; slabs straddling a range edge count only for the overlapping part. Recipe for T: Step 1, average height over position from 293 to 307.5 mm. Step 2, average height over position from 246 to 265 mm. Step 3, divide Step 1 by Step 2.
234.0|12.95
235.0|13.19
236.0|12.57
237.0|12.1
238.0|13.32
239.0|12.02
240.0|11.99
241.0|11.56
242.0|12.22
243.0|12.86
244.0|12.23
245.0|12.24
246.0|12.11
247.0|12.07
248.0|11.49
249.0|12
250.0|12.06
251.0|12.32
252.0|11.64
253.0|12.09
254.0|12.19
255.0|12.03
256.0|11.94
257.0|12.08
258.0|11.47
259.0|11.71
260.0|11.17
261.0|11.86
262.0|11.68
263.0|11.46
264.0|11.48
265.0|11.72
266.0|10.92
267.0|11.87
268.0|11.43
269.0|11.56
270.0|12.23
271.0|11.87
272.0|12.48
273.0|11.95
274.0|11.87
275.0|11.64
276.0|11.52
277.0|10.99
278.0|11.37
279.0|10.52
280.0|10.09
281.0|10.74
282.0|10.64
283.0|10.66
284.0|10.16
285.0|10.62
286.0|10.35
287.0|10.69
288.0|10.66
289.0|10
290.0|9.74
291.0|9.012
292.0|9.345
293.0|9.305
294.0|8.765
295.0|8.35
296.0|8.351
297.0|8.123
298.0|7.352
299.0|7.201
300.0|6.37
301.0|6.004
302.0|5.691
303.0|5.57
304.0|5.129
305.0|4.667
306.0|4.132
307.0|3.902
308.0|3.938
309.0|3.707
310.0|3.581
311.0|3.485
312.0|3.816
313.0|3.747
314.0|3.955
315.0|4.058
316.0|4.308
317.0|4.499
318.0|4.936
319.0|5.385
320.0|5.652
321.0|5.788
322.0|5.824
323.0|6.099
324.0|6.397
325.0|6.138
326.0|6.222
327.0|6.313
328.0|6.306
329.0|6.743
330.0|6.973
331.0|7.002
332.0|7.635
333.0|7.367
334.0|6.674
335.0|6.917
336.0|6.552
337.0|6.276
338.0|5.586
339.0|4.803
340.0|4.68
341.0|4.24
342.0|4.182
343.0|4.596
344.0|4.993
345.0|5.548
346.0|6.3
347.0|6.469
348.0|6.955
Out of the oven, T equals 0.55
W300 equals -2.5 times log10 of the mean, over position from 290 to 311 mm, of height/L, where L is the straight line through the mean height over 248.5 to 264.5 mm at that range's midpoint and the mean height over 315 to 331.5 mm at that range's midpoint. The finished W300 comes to 0.24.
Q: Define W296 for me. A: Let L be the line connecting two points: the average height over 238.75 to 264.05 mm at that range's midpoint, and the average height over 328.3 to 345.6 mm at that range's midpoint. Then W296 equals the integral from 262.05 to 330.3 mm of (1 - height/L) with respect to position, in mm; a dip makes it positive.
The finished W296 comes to 7.2 mm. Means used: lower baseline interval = 11.9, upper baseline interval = 5.93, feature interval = 8.06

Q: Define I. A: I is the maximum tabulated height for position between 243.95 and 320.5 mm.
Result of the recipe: 12.48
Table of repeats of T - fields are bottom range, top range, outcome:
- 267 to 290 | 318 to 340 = 0.56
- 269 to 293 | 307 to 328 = 0.45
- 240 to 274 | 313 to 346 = 0.48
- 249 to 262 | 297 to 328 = 0.44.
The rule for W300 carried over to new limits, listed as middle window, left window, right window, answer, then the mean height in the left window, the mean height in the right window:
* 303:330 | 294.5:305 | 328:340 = 0.30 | 6.71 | 6.5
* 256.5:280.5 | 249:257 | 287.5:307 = -0.11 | 12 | 7.47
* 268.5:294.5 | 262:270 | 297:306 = -0.18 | 11.5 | 6.01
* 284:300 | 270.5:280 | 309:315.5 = -0.14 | 11.5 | 3.77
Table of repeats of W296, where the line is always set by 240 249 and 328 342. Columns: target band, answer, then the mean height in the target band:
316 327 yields 2.2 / 5.66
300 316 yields 7.1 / 4.42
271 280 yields -1.3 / 11.5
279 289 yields -1.0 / 10.5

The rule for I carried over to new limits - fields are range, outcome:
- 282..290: 10.69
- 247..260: 12.32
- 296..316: 8.351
